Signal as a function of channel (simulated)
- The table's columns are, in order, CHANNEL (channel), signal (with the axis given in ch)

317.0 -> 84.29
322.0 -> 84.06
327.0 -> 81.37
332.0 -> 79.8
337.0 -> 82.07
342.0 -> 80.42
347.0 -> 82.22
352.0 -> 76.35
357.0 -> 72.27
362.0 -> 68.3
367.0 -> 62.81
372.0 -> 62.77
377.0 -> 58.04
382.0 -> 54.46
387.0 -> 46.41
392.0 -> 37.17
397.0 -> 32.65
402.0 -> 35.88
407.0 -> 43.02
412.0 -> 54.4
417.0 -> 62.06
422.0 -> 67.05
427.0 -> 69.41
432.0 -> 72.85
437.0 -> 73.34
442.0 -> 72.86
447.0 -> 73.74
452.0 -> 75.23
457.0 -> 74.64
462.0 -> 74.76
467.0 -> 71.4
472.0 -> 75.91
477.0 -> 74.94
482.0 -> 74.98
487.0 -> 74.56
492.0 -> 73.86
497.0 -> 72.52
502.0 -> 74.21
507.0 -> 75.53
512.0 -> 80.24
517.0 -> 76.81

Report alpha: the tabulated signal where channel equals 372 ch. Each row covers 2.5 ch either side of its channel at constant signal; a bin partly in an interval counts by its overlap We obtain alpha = 62.77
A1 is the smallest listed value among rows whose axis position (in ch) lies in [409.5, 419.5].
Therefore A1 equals 54.4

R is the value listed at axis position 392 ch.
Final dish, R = 37.17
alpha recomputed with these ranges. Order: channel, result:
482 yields 74.98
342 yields 80.42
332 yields 79.8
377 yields 58.04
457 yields 74.64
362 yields 68.3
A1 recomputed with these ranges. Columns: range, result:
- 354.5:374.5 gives 62.77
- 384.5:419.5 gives 32.65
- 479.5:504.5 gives 72.52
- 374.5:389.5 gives 46.41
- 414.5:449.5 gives 62.06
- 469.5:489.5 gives 74.56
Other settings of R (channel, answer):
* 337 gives 82.07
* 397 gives 32.65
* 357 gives 72.27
